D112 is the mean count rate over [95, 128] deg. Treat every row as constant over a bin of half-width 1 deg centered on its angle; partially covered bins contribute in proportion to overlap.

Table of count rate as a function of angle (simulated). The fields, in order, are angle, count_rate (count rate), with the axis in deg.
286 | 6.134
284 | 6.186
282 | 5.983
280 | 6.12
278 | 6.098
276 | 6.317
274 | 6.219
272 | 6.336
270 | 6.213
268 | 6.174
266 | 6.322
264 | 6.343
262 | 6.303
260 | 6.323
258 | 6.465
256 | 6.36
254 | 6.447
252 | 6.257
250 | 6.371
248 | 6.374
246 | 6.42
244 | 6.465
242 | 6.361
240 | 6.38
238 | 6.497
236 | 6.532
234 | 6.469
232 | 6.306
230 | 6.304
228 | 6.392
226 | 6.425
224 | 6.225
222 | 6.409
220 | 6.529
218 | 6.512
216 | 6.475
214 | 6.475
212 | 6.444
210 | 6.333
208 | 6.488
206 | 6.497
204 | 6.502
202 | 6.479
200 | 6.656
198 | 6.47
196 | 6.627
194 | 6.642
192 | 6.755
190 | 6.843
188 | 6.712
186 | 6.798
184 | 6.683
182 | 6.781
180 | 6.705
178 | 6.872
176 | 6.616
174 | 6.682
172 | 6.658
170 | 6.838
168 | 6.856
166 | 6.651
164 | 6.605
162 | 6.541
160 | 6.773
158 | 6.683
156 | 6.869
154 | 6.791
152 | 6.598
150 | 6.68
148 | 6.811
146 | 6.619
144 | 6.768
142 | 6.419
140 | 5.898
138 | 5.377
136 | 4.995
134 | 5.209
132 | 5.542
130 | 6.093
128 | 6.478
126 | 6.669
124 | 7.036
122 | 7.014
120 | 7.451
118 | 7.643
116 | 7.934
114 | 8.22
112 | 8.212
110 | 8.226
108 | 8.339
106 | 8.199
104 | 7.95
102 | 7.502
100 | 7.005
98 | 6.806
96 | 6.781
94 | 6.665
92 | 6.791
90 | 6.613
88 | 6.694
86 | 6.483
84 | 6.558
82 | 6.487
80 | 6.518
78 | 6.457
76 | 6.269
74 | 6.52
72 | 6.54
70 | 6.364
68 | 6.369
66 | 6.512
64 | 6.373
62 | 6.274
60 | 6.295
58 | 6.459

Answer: 7.53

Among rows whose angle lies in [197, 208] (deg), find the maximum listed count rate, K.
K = 6.656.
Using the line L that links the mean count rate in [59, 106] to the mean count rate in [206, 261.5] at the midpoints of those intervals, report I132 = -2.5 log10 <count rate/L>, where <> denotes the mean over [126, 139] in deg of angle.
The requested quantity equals 0.16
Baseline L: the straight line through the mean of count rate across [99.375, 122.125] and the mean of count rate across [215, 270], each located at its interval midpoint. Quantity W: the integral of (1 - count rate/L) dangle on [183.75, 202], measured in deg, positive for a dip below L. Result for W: 0.7 deg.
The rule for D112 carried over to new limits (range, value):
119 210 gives 6.55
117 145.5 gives 6.33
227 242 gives 6.41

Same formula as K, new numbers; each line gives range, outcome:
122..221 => 7.036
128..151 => 6.811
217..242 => 6.532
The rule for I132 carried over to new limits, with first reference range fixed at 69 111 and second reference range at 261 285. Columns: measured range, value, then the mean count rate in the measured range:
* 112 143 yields 0.034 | 6.59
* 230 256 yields -0.011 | 6.4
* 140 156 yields 0.013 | 6.63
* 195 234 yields 0.000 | 6.45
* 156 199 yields -0.018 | 6.71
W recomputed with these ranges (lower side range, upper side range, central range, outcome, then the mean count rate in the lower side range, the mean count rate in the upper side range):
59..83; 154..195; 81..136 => -4.2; 6.41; 6.73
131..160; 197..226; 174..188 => -0.8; 6.25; 6.46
